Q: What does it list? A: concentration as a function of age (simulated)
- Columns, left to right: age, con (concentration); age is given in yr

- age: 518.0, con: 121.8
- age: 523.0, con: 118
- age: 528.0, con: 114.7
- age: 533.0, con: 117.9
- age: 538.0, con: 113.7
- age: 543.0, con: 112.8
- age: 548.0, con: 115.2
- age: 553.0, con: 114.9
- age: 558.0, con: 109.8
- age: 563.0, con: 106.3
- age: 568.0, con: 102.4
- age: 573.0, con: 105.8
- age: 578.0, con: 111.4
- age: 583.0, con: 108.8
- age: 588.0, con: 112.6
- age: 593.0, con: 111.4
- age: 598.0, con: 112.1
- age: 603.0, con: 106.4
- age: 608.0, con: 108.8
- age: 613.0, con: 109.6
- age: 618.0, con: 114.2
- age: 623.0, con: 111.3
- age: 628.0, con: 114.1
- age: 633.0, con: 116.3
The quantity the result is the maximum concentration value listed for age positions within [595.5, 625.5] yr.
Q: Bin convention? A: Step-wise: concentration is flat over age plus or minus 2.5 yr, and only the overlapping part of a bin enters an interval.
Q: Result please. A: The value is 114.2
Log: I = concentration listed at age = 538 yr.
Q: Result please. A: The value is 113.7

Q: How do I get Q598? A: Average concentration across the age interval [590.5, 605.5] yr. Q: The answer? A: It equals 110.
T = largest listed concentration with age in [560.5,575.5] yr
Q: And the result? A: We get 106.3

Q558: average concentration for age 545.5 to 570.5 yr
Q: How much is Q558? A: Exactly 110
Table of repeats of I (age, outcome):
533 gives 117.9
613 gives 109.6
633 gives 116.3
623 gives 111.3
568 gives 102.4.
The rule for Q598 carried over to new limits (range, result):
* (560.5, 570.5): 104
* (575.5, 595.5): 111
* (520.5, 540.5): 116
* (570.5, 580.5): 109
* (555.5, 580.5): 107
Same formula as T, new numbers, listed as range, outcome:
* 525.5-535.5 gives 117.9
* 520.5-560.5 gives 118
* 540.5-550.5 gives 115.2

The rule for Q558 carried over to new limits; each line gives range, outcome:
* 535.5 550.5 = 114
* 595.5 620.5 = 110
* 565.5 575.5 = 104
